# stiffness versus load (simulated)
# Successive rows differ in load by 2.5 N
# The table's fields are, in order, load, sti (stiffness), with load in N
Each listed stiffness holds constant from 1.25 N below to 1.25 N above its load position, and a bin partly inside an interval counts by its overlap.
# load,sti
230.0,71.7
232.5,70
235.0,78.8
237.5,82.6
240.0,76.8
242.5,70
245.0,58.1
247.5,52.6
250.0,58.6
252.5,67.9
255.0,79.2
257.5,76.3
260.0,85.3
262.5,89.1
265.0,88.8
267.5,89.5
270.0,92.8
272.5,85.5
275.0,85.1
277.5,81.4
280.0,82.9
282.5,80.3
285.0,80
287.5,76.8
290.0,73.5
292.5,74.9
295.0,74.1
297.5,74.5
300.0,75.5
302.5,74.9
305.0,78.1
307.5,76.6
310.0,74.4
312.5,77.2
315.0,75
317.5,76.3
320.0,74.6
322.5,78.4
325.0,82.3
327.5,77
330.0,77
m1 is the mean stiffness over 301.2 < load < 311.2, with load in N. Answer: 76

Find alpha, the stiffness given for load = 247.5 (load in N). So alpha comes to 52.6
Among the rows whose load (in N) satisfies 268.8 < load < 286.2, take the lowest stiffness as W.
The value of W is 80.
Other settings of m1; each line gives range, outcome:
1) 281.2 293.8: 77.1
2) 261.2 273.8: 89.1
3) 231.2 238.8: 77.1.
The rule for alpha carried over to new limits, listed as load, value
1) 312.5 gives 77.2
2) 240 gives 76.8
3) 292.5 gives 74.9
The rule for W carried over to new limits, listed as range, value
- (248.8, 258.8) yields 58.6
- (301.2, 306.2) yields 74.9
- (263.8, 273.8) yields 85.5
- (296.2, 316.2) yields 74.4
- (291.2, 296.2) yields 74.1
